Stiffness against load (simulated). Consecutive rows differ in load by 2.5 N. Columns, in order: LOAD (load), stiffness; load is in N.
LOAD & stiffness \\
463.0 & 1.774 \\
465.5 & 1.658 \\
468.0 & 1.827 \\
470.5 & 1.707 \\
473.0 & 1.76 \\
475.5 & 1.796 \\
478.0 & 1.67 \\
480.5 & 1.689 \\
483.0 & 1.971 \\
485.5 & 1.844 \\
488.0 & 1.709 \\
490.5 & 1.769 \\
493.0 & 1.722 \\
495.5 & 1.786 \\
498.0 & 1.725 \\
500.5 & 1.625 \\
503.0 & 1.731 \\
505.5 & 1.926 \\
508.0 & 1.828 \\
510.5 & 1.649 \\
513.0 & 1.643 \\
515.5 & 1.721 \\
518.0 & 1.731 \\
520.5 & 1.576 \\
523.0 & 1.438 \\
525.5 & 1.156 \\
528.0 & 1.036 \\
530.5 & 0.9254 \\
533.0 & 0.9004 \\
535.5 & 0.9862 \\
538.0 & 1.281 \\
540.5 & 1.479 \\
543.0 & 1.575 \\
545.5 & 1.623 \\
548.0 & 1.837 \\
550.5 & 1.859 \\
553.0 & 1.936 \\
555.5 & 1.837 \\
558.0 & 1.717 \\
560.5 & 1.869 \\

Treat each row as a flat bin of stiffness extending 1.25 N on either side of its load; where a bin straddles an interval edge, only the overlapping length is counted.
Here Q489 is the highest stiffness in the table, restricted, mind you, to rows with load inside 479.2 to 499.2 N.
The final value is 1.971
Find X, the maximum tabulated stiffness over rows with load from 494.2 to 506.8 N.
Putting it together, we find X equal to 1.926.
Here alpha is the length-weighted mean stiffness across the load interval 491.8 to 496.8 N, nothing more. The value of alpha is 1.75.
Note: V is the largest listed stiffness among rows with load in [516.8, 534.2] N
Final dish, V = 1.731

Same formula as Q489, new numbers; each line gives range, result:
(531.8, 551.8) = 1.859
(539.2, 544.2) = 1.575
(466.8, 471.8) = 1.827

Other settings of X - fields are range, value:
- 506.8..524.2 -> 1.828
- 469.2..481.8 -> 1.796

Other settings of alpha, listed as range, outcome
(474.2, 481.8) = 1.72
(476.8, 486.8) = 1.79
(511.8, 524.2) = 1.62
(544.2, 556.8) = 1.82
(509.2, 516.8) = 1.67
